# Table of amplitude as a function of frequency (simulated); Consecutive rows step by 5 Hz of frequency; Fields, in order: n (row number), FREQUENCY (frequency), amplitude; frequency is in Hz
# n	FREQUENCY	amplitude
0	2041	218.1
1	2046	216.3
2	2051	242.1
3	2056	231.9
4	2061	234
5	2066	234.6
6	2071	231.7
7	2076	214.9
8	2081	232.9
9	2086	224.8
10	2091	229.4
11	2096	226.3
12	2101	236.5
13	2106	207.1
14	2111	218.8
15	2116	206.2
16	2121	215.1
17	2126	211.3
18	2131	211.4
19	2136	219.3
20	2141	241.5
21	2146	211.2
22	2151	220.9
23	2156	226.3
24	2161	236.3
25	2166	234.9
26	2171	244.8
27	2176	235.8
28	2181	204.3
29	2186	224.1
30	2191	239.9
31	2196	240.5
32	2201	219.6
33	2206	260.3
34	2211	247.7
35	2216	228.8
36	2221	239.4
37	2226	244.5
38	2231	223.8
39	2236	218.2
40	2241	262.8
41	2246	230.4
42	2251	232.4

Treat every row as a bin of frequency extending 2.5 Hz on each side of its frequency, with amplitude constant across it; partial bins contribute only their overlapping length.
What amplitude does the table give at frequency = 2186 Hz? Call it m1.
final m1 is 224.1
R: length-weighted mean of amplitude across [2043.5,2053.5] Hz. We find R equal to 229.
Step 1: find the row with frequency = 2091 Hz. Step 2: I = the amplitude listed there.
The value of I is 229.4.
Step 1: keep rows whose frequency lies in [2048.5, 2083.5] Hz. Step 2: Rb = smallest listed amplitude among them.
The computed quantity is 214.9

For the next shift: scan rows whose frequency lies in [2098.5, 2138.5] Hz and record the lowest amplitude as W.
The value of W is 206.2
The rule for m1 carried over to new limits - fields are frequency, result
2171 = 244.8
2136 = 219.3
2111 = 218.8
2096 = 226.3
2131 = 211.4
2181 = 204.3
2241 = 262.8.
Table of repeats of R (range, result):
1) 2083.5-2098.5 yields 227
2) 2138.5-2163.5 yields 227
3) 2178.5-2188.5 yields 214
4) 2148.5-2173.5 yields 233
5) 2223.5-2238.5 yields 229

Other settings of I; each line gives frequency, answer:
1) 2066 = 234.6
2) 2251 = 232.4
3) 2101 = 236.5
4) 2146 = 211.2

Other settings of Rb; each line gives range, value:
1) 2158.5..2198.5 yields 204.3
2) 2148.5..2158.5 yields 220.9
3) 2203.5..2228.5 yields 228.8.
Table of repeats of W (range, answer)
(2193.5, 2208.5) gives 219.6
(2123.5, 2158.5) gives 211.2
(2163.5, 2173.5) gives 234.9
